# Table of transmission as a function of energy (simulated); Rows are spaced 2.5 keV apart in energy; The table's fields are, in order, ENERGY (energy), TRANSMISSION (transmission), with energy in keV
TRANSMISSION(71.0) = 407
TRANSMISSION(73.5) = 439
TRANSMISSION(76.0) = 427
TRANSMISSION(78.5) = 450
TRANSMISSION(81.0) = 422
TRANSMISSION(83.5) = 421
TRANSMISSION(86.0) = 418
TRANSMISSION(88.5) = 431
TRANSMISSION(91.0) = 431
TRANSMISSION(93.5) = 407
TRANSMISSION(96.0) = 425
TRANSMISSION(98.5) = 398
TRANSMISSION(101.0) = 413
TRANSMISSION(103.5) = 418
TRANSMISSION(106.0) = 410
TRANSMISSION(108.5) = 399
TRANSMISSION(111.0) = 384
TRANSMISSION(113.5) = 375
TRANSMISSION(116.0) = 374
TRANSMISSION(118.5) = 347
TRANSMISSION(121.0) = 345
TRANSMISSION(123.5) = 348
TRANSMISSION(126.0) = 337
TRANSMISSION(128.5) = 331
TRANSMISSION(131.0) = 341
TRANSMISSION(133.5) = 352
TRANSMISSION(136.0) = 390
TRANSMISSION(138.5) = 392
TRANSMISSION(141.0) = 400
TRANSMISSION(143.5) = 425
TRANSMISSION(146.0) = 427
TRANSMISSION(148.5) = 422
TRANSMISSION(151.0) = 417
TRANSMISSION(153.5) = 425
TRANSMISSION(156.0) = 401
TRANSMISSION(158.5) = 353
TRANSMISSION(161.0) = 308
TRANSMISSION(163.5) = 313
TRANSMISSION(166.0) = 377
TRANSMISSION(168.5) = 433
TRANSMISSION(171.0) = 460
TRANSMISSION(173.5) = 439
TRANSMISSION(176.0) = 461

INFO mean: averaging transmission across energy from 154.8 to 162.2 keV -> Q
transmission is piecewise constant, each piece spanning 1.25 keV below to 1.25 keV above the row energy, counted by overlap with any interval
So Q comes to 354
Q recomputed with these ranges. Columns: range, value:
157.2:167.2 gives 338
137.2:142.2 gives 396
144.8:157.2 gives 418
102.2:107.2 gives 414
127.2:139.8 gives 361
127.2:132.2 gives 336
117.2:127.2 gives 344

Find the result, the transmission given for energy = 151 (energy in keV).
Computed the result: 417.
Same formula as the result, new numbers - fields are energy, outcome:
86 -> 418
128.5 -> 331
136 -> 390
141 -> 400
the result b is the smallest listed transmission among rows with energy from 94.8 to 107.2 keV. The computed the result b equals 398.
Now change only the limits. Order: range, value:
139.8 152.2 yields 400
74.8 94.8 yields 407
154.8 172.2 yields 308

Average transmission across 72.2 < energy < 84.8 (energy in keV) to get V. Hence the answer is 432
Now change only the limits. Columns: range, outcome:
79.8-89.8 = 423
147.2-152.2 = 420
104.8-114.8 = 392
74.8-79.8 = 438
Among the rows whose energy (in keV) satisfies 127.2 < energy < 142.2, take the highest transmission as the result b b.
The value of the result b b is 400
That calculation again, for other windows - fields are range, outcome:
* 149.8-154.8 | 425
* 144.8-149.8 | 427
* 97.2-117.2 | 418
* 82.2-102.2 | 431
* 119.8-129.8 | 348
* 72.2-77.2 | 439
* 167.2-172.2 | 460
